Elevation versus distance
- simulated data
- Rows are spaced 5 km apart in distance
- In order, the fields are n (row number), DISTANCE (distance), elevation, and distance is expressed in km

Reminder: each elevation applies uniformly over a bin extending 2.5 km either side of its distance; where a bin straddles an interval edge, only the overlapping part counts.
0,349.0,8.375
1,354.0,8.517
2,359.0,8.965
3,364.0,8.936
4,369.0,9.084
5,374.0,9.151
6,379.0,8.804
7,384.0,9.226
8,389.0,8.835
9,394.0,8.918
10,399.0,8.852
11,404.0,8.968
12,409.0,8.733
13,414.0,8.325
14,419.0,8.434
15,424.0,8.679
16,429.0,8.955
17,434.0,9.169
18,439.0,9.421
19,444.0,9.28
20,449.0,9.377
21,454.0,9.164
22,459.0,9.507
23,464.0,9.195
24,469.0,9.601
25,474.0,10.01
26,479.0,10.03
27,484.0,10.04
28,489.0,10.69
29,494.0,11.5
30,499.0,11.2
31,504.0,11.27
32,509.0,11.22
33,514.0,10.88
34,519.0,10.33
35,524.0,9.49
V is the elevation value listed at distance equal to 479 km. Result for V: 10.03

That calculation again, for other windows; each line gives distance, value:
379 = 8.804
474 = 10.01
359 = 8.965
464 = 9.195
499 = 11.2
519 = 10.33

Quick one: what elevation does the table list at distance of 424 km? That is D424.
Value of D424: 8.679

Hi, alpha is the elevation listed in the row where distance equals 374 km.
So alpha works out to 9.151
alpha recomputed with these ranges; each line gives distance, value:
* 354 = 8.517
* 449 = 9.377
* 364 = 8.936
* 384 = 9.226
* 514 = 10.88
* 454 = 9.164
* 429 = 8.955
